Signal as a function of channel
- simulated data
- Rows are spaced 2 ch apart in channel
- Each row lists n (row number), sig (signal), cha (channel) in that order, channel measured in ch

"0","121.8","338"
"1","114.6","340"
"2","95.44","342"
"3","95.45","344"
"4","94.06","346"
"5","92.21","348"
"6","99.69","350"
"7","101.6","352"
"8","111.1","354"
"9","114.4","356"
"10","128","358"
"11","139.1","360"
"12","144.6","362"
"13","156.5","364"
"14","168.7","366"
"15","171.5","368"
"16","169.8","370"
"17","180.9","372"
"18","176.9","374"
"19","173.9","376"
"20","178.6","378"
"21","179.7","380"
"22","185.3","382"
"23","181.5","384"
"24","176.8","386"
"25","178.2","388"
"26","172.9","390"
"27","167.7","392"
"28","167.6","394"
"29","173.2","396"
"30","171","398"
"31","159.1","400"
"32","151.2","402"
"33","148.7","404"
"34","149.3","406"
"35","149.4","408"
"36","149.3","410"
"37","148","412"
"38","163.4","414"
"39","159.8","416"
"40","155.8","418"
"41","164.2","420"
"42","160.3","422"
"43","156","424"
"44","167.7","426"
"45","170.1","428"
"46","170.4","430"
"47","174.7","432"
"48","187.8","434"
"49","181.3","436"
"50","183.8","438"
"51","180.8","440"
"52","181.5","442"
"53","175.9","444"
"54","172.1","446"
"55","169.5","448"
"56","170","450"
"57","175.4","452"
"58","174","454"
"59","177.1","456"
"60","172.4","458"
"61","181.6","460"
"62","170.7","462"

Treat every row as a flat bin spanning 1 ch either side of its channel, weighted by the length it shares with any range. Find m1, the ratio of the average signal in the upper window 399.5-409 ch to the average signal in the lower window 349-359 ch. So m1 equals 1.36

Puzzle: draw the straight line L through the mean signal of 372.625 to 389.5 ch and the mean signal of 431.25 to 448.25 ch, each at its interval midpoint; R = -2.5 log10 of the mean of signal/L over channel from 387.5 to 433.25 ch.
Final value 0.11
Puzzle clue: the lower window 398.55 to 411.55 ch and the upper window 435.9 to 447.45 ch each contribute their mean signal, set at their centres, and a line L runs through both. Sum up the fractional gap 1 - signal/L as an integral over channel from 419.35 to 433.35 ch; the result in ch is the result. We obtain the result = 0.1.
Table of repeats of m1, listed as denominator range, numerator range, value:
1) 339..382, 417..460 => 1.25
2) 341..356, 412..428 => 1.61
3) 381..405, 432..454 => 1.05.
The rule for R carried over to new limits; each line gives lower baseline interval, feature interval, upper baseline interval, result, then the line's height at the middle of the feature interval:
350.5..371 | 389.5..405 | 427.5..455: -0.05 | 156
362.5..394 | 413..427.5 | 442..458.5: 0.08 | 174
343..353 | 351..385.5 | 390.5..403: -0.24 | 125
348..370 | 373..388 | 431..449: -0.23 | 145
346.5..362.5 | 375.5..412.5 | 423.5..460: -0.18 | 142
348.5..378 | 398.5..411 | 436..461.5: 0.06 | 161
